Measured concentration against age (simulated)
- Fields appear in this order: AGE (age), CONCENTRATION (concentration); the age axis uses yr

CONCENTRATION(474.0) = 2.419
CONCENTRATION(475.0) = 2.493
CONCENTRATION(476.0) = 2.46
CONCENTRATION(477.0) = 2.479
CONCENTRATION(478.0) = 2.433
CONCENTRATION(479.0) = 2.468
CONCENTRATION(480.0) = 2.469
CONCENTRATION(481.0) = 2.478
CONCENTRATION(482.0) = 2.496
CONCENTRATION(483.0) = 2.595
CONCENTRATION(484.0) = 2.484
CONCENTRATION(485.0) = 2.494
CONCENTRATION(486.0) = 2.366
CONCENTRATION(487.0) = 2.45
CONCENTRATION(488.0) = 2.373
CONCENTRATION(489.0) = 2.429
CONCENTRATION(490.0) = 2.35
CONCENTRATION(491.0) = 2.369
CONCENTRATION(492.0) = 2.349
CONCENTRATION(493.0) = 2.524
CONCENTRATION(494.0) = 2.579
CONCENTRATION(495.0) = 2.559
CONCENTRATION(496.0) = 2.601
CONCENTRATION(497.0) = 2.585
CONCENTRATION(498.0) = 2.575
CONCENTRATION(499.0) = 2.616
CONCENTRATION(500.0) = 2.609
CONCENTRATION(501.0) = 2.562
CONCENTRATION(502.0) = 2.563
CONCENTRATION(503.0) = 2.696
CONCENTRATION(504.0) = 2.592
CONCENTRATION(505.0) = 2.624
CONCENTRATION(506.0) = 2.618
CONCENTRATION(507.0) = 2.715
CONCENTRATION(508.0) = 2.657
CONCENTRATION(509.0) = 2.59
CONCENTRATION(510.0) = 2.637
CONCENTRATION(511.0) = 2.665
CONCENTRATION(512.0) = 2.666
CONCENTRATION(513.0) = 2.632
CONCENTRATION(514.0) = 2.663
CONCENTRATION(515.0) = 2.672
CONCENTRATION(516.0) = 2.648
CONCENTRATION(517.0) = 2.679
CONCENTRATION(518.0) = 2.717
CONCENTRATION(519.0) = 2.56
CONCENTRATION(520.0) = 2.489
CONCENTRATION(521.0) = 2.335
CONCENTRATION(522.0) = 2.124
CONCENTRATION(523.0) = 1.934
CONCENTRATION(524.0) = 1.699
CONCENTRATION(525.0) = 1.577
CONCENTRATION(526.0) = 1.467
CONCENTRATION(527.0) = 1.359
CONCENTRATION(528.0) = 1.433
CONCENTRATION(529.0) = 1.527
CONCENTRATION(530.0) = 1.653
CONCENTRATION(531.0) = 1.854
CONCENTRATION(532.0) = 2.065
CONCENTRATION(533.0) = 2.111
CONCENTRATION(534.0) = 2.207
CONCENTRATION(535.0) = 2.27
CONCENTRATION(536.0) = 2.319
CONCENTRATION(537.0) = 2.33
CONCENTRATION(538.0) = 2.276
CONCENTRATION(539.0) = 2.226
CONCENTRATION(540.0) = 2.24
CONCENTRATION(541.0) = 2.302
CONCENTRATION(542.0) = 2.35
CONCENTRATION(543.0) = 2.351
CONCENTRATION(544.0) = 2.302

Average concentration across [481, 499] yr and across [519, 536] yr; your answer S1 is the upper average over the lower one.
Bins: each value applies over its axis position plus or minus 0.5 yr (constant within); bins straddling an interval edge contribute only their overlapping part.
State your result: 0.77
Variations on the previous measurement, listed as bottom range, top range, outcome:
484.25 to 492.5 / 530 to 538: 0.89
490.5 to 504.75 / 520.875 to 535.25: 0.71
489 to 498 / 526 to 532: 0.64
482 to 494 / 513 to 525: 0.98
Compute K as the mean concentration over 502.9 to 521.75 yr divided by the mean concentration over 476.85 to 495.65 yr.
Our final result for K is 1.06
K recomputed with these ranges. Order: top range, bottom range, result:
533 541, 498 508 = 0.86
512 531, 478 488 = 0.86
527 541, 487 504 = 0.80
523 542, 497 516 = 0.74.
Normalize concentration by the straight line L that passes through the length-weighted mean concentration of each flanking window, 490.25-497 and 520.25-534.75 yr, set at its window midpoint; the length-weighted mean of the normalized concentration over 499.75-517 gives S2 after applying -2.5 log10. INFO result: -0.20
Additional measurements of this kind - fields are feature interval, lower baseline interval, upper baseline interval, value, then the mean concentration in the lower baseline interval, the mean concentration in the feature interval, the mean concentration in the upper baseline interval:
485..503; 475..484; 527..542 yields -0.061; 2.49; 2.5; 2.04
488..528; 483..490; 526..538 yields -0.110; 2.44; 2.43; 1.92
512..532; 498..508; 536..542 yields 0.159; 2.62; 2.12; 2.28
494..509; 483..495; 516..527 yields -0.124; 2.45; 2.61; 2.14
